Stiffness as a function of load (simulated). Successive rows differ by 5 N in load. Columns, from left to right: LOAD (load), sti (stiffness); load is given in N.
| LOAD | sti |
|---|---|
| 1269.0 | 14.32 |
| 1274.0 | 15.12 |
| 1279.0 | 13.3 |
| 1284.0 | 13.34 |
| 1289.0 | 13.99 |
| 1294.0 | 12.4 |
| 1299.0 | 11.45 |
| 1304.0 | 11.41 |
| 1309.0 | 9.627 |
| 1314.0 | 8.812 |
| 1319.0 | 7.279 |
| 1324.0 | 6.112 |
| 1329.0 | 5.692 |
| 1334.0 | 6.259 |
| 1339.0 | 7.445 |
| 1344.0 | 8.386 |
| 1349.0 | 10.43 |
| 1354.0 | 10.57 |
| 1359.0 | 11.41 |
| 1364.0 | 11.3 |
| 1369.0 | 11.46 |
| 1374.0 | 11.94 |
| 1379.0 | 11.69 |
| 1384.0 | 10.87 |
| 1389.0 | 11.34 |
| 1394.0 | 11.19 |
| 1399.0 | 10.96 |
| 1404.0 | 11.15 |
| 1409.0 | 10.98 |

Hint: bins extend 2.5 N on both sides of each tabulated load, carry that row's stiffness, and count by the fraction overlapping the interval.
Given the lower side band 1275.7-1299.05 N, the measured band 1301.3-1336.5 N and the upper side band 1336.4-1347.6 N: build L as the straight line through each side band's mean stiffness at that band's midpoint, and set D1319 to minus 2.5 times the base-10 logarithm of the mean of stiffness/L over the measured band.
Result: 0.30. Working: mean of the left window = 13.1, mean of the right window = 8.15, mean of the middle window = 7.9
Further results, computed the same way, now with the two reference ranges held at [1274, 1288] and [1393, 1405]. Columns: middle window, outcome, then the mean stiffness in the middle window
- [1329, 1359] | 0.38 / 8.61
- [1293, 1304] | 0.14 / 11.7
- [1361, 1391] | 0.01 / 11.4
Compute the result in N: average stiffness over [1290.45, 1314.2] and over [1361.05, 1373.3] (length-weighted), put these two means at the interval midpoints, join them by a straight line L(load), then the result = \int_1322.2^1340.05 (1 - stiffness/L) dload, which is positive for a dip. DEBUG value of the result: 7.9 N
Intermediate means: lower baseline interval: 11.1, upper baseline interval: 11.5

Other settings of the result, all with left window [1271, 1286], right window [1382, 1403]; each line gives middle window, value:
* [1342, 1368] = 3.24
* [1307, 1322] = 5.29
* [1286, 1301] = 1.00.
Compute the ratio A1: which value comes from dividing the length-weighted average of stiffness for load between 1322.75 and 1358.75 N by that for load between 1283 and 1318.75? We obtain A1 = 0.72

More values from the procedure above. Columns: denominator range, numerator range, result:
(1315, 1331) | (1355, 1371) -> 1.71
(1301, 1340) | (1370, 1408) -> 1.43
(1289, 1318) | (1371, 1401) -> 1.05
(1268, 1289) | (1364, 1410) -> 0.81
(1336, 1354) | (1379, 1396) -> 1.25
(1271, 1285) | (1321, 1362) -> 0.59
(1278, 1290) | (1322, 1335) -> 0.44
